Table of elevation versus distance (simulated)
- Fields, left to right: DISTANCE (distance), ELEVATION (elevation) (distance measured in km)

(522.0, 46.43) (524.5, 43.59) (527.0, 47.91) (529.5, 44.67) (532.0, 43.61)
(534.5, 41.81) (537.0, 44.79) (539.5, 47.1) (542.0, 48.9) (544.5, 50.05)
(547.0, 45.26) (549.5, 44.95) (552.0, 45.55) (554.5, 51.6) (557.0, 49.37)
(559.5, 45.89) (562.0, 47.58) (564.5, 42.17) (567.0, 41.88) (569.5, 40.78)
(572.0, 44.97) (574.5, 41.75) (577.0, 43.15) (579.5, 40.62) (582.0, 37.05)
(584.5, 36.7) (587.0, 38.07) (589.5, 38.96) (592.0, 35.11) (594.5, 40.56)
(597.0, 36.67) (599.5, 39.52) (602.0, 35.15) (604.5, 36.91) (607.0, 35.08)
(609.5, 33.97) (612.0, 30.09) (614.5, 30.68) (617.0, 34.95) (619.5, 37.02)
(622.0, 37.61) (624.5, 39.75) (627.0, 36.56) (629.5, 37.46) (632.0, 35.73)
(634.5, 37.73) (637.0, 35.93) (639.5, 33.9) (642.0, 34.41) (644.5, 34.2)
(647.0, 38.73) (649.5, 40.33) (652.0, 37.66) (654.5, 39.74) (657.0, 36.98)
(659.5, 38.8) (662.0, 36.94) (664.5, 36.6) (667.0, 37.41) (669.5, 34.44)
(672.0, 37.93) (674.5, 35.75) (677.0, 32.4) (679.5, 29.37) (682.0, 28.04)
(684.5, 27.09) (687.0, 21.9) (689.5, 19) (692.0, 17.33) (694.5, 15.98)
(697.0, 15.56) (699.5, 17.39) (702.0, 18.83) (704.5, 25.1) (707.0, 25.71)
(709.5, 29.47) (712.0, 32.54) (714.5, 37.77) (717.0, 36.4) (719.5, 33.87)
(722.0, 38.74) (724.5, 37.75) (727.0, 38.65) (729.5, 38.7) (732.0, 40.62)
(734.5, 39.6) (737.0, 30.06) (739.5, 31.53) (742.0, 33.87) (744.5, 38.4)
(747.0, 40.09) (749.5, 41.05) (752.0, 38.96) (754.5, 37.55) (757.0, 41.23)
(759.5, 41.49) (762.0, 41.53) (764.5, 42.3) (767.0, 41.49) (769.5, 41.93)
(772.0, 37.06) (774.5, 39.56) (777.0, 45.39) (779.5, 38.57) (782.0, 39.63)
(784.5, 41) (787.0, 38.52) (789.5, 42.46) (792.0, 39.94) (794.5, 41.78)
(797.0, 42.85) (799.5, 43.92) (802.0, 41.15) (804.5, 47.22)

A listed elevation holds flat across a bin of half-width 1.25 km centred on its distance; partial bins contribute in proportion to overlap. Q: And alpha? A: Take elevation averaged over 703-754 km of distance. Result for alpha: 35.4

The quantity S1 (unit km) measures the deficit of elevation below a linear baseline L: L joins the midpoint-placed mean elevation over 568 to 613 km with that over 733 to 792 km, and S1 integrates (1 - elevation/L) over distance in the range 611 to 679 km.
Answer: 4.0 km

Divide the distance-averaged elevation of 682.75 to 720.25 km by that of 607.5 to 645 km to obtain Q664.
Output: 0.70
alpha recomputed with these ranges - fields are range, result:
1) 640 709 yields 30.2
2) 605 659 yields 36.2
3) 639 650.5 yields 36.4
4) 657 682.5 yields 35.1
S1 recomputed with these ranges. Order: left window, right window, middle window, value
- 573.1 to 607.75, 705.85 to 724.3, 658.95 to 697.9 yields 6.90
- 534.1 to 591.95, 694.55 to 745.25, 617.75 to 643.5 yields 1.30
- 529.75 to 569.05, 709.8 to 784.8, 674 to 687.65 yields 3.97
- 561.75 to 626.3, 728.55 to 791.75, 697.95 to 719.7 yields 6.05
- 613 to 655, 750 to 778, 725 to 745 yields 1.70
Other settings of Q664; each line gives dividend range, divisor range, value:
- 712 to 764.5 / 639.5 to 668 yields 1.02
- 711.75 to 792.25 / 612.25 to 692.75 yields 1.13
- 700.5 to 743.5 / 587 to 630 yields 0.92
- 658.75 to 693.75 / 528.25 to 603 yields 0.71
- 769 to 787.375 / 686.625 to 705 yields 2.18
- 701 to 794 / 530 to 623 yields 0.91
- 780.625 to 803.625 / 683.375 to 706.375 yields 2.08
